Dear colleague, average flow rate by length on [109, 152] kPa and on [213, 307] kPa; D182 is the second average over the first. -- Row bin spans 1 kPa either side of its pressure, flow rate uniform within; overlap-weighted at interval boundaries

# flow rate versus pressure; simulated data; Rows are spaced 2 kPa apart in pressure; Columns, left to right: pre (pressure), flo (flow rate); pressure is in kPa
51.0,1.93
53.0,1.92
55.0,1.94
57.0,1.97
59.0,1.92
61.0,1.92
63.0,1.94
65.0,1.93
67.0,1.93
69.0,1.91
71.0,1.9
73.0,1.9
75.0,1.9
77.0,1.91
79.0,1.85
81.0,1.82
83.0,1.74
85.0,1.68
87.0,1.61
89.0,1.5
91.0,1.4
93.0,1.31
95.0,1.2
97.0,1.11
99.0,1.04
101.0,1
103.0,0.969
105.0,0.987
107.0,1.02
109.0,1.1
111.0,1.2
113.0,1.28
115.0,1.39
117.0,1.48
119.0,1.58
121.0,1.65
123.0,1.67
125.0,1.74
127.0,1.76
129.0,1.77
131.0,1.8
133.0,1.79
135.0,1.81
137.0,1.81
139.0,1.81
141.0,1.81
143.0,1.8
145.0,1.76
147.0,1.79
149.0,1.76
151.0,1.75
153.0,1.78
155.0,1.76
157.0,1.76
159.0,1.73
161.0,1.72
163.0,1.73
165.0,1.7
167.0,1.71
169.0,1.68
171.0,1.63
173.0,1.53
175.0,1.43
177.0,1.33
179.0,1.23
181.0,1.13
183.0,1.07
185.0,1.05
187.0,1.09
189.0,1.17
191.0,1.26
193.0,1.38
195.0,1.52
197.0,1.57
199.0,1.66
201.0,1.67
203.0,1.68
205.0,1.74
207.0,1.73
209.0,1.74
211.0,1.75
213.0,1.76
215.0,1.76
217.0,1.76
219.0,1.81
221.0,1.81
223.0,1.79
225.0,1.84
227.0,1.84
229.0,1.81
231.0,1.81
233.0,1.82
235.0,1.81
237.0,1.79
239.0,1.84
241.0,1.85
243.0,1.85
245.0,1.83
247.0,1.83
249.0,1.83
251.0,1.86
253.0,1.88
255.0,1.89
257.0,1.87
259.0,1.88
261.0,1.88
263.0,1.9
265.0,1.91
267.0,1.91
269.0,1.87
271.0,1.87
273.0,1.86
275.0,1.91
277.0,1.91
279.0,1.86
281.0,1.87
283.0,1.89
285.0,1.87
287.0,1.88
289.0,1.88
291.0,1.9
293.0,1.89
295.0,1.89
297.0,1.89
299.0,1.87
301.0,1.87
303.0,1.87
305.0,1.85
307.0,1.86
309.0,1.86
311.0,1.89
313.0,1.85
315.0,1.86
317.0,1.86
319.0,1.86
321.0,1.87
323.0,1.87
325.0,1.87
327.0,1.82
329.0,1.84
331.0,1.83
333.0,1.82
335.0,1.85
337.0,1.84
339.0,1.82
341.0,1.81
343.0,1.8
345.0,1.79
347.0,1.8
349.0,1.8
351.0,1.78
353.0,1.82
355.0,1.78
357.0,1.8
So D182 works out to 1.1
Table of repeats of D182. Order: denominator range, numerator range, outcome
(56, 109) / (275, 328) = 1.18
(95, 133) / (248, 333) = 1.37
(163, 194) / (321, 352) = 1.33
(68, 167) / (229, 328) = 1.17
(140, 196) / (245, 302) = 1.22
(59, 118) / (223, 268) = 1.22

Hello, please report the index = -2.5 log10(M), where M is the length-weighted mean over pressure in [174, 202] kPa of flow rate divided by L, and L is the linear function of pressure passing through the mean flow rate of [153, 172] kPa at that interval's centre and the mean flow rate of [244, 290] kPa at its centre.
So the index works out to 0.31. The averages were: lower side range 1.72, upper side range 1.88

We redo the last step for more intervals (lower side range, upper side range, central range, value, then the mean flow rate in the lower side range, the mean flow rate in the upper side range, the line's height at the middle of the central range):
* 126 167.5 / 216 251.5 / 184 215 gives 0.18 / 1.77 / 1.82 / 1.8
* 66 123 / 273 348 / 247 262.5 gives -0.06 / 1.48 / 1.86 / 1.76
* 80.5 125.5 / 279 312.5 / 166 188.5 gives 0.15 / 1.36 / 1.88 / 1.56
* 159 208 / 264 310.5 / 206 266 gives -0.09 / 1.48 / 1.88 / 1.68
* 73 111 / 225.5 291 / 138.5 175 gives -0.09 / 1.41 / 1.86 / 1.58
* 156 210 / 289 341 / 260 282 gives -0.09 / 1.51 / 1.86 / 1.74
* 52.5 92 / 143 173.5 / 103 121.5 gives 0.36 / 1.83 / 1.73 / 1.78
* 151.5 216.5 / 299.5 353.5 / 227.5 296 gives -0.10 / 1.55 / 1.84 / 1.71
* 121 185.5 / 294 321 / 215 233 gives -0.04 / 1.65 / 1.87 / 1.75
